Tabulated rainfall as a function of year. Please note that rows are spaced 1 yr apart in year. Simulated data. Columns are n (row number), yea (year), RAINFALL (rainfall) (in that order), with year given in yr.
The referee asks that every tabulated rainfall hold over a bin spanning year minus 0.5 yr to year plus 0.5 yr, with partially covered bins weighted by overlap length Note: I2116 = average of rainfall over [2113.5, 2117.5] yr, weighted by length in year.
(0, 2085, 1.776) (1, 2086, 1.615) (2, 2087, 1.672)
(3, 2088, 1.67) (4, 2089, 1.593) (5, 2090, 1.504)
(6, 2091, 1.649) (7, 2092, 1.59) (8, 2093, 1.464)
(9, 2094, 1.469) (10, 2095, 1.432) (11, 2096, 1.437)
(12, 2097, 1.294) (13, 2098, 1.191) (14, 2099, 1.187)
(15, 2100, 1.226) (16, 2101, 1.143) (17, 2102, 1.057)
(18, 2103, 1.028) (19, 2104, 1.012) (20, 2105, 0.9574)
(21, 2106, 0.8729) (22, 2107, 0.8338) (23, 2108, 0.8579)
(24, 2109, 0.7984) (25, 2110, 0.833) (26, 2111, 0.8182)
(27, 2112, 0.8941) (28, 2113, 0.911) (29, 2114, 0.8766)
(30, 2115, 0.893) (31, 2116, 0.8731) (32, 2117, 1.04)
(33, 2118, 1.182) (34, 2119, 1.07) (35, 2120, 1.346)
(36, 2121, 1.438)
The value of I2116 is 0.921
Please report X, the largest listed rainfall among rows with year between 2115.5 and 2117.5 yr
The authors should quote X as 1.04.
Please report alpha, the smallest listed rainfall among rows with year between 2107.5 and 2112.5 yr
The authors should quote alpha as 0.7984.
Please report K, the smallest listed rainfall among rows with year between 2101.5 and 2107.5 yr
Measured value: 0.8338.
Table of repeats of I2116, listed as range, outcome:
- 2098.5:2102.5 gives 1.15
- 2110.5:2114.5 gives 0.875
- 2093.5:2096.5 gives 1.45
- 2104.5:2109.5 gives 0.864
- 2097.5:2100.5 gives 1.2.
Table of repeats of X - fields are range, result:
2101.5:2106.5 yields 1.057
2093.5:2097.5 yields 1.469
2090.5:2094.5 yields 1.649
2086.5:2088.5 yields 1.672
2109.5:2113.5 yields 0.911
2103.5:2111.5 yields 1.012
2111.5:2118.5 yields 1.182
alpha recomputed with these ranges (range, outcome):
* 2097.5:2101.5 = 1.143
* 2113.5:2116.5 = 0.8731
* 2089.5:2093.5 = 1.464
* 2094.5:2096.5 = 1.432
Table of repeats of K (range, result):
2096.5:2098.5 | 1.191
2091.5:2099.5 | 1.187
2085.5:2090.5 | 1.504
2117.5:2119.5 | 1.07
